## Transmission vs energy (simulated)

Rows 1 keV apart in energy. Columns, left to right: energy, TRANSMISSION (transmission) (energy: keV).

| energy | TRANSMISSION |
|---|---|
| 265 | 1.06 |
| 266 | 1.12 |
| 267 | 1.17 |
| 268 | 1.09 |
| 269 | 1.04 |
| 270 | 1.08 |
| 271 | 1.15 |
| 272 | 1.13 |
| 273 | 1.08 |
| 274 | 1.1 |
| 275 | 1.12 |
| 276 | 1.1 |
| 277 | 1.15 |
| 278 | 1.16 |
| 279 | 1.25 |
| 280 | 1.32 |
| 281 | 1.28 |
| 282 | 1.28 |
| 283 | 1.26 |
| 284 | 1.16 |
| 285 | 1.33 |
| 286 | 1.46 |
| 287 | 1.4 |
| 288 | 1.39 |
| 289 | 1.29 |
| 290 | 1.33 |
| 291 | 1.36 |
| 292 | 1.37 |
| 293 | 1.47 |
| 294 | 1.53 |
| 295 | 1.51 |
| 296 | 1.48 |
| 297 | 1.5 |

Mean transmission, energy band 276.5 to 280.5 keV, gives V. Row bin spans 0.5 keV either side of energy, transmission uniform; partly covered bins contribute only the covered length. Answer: 1.22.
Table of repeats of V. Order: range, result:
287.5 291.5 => 1.34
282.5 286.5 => 1.3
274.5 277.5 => 1.12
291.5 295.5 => 1.47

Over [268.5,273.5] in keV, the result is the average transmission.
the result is 1.1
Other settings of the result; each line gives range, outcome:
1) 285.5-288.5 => 1.42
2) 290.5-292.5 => 1.37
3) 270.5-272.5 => 1.14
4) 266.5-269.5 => 1.1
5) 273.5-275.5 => 1.11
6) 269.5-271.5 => 1.11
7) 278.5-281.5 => 1.28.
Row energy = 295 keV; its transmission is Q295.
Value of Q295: 1.51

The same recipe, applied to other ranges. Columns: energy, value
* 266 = 1.12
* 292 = 1.37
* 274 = 1.1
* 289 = 1.29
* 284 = 1.16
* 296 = 1.48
